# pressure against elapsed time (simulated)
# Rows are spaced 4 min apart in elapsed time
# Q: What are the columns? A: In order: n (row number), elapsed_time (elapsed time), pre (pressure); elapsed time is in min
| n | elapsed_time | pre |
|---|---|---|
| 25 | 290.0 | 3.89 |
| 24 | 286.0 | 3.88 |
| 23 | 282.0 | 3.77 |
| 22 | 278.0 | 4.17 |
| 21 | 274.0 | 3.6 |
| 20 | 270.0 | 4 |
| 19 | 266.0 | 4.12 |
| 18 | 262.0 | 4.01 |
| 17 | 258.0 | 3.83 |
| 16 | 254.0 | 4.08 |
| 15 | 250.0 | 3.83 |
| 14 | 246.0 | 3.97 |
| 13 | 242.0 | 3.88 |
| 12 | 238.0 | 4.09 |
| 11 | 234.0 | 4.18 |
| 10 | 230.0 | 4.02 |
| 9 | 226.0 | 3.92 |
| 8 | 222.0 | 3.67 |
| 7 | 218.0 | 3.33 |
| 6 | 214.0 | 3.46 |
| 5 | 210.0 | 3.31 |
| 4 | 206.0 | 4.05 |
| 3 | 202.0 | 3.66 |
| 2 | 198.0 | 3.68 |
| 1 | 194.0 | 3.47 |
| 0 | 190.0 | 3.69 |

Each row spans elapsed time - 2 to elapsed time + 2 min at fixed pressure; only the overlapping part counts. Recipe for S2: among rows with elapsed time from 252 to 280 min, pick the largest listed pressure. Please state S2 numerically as 4.17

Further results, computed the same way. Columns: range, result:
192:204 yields 3.68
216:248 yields 4.18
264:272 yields 4.12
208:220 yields 3.46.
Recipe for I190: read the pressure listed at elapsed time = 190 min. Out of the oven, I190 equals 3.69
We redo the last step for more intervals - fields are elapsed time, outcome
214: 3.46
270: 4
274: 3.6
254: 4.08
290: 3.89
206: 4.05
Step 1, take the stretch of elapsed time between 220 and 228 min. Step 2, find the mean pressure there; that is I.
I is 3.79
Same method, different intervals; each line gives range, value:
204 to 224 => 3.56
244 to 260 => 3.93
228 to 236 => 4.1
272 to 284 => 3.85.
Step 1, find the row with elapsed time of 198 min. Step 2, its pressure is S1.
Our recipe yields 3.68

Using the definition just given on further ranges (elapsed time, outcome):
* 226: 3.92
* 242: 3.88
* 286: 3.88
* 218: 3.33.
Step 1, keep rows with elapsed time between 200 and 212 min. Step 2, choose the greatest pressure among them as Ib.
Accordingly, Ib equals 4.05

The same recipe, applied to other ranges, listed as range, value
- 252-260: 4.08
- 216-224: 3.67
